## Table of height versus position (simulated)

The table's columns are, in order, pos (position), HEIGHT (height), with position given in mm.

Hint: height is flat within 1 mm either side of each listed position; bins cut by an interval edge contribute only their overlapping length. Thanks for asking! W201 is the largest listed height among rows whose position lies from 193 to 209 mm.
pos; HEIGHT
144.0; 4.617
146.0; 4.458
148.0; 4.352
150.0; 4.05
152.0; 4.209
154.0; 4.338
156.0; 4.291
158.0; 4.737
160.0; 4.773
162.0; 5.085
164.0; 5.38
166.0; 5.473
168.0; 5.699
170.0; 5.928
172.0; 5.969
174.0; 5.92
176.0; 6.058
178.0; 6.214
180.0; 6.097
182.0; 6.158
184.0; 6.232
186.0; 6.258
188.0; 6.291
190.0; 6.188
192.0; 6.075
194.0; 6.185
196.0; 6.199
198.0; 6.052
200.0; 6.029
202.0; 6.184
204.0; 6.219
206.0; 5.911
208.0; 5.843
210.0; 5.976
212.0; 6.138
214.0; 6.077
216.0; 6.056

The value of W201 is 6.219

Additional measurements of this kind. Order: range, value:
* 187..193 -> 6.291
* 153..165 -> 5.38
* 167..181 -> 6.214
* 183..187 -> 6.258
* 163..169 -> 5.699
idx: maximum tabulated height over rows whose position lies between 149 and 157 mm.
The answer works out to 4.338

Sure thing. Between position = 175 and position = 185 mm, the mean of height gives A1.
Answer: 6.15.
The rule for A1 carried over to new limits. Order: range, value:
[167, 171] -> 5.81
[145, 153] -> 4.27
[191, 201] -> 6.11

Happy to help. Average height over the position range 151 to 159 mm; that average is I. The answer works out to 4.39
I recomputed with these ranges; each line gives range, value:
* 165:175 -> 5.8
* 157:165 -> 4.99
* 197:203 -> 6.09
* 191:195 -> 6.13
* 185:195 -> 6.2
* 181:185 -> 6.2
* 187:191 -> 6.24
